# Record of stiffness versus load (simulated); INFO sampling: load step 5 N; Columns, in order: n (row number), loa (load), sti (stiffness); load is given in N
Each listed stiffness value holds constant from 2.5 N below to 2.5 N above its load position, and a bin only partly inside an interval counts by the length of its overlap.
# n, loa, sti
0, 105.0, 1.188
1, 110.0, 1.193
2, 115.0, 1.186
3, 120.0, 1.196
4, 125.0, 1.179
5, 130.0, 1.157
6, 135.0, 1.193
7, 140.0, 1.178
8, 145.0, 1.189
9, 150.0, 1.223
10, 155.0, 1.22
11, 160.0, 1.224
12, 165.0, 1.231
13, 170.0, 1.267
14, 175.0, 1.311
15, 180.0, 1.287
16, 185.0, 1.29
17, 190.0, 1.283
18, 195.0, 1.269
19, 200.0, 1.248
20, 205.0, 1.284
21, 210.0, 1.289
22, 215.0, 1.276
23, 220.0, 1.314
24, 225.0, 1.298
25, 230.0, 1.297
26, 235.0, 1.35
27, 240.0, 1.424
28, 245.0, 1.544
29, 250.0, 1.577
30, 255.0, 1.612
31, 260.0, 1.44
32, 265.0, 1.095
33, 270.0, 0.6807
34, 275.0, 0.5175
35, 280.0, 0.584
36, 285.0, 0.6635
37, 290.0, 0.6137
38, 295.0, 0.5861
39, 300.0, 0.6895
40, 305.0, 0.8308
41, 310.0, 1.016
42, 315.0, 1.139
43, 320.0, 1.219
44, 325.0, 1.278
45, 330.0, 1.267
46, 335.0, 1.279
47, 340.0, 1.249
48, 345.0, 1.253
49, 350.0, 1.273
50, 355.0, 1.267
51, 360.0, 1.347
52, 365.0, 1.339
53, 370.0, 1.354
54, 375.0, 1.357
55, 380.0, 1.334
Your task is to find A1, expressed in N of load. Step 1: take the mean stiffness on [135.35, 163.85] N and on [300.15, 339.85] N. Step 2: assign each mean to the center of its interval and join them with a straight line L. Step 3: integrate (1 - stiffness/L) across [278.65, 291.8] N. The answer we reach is 6.0 N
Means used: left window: 1.21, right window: 1.13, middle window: 0.624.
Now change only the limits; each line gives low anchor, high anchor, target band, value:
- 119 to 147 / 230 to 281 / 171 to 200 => -2.24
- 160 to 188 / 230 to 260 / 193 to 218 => 1.65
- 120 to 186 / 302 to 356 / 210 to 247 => -4.44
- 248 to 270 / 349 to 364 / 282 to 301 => 9.95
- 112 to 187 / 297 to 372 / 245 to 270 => -3.52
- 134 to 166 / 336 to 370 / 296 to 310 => 5.34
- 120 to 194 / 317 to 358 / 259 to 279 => 6.08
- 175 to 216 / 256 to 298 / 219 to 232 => -2.33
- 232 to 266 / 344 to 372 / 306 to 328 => 3.51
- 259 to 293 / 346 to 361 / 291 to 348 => 0.48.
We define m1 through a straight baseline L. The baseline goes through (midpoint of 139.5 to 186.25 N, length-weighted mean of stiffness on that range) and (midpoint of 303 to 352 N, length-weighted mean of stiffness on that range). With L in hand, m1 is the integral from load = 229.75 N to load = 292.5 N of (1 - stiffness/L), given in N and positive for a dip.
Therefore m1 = 5.64 N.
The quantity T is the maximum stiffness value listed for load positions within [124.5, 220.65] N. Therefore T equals 1.314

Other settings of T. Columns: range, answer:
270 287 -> 0.6807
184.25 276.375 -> 1.612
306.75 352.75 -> 1.279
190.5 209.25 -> 1.284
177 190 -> 1.29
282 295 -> 0.6635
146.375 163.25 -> 1.224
